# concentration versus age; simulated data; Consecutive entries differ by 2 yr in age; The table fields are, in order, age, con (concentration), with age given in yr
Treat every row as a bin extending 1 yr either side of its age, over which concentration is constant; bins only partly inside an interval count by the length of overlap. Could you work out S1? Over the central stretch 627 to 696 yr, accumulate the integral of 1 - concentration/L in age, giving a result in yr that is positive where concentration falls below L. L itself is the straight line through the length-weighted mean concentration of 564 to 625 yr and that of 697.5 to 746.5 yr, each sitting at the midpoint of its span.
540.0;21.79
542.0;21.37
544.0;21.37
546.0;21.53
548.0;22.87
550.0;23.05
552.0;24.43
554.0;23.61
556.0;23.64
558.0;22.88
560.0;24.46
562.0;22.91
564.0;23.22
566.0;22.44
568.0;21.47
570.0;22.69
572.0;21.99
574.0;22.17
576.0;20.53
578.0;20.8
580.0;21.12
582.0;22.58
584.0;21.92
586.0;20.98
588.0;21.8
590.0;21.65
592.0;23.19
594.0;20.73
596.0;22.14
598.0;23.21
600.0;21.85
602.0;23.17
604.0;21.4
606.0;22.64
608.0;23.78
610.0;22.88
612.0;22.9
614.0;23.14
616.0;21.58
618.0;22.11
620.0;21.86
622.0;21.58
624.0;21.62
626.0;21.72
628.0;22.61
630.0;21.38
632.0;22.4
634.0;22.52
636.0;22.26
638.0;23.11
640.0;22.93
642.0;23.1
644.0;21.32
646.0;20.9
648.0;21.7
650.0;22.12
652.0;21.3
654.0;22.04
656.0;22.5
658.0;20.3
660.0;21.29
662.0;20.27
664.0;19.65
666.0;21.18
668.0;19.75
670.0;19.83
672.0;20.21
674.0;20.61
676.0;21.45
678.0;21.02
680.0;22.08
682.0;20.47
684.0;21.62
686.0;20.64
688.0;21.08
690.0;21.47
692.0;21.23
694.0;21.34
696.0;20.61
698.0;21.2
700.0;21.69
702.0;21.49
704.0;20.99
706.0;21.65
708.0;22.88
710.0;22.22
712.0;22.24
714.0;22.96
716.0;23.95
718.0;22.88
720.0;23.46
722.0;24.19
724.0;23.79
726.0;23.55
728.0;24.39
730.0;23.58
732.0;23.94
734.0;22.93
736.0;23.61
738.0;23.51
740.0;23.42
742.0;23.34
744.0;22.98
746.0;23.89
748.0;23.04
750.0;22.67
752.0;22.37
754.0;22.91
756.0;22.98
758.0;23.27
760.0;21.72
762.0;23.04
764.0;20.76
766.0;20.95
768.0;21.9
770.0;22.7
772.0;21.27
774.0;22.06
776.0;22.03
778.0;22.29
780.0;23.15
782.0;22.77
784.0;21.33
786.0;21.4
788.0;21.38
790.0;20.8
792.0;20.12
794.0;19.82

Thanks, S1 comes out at 3.58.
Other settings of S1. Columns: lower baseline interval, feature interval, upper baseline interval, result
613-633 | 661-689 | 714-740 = 2.58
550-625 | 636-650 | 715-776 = 0.24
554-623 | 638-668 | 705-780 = 1.41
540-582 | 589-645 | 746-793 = 0.03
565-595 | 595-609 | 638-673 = -0.65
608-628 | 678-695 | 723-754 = 1.24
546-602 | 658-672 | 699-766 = 1.45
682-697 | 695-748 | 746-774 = -3.03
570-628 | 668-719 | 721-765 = 2.95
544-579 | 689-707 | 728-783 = 1.11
